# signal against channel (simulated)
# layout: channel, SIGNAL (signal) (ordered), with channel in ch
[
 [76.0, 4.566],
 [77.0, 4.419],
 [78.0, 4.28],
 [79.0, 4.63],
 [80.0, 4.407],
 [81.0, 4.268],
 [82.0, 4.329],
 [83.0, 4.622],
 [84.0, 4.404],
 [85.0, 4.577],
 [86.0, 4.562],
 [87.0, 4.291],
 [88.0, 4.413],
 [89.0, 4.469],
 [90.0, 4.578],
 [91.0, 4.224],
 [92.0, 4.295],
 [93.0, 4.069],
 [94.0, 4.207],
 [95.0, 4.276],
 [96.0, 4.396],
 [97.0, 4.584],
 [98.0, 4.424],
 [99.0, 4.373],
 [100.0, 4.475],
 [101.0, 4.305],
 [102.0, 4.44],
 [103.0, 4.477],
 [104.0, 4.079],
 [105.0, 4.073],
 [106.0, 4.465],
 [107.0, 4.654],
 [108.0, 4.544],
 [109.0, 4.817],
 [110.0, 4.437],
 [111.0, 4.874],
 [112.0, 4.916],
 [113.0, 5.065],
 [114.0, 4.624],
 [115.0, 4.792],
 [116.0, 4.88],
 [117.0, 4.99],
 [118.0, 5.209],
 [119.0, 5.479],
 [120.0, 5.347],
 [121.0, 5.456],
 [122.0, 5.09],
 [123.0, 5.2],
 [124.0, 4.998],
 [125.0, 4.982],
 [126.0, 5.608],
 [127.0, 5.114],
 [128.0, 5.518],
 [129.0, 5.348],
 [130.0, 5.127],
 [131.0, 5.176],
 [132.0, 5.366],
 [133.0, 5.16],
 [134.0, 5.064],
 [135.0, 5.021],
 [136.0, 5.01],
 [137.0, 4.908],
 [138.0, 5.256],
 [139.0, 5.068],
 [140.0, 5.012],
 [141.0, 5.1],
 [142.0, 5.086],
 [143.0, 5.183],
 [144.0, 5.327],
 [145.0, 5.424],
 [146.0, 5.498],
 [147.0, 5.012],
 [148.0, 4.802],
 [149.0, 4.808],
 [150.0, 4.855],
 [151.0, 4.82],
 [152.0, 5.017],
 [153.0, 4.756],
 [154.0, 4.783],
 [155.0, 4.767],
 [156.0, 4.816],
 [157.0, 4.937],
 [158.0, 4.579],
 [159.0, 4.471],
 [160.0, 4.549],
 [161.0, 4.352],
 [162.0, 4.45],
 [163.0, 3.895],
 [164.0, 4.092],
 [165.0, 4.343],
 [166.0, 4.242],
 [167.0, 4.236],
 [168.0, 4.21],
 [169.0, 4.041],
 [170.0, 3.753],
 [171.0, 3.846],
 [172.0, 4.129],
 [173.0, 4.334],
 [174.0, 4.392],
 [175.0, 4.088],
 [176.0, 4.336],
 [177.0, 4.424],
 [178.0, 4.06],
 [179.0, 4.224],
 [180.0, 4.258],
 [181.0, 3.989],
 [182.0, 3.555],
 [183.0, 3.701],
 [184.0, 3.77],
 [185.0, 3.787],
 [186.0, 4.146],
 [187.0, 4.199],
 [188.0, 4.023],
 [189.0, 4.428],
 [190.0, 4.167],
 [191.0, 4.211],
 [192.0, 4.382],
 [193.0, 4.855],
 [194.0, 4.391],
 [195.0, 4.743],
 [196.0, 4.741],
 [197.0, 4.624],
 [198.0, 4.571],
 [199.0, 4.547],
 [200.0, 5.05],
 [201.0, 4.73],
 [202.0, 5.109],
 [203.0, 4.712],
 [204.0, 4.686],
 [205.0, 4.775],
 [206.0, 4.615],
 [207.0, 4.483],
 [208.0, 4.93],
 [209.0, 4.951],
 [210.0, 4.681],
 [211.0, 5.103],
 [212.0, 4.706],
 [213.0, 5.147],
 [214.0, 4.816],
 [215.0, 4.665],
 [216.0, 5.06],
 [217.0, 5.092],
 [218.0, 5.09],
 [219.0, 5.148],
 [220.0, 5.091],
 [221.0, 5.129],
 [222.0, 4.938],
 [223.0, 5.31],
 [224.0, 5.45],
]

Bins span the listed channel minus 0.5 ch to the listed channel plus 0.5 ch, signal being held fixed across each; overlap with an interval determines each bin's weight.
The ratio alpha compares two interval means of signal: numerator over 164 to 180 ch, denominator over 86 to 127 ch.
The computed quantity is 0.9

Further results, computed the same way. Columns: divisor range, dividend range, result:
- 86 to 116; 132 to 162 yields 1.10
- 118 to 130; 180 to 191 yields 0.76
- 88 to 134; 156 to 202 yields 0.90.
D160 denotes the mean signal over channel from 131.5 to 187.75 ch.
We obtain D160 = 4.56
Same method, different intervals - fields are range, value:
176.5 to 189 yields 4.03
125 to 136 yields 5.23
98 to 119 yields 4.64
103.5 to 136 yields 4.98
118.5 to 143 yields 5.19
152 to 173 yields 4.38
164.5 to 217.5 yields 4.44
